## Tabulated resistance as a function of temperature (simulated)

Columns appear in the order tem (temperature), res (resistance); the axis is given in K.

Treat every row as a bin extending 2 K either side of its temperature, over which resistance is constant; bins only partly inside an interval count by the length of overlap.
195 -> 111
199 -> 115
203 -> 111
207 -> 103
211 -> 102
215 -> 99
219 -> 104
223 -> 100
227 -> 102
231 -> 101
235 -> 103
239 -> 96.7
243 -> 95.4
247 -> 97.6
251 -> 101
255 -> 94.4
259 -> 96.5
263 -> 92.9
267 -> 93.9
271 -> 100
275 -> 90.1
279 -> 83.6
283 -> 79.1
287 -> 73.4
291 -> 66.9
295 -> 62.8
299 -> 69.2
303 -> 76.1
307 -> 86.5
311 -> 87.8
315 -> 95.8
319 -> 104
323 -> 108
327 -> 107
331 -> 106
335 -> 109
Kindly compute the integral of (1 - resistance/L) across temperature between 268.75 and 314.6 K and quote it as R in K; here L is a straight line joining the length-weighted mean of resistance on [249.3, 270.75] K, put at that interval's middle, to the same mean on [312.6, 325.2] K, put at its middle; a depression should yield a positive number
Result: 8.8 K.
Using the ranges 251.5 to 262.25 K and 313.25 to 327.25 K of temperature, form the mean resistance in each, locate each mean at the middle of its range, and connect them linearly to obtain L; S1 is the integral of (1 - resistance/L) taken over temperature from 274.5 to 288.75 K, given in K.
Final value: 2.60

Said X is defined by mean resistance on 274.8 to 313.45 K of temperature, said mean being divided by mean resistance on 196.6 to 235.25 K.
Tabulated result 0.7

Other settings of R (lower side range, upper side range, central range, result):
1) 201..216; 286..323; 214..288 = -0.64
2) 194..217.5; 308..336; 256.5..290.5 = 5.23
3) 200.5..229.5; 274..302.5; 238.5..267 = -2.53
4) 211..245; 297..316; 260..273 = -0.59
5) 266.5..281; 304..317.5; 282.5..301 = 4.30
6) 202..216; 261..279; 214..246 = -0.05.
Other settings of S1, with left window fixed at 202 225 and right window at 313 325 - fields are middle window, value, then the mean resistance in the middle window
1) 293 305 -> 3.9 K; 69.4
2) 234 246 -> 0.6 K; 97.9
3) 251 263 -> 0.8 K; 96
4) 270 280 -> 1.1 K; 91.1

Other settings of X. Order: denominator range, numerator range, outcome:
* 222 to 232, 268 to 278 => 0.93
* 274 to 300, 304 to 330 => 1.31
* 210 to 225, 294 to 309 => 0.73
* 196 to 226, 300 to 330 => 0.90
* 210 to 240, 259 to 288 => 0.88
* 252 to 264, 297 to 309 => 0.81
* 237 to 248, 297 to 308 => 0.79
